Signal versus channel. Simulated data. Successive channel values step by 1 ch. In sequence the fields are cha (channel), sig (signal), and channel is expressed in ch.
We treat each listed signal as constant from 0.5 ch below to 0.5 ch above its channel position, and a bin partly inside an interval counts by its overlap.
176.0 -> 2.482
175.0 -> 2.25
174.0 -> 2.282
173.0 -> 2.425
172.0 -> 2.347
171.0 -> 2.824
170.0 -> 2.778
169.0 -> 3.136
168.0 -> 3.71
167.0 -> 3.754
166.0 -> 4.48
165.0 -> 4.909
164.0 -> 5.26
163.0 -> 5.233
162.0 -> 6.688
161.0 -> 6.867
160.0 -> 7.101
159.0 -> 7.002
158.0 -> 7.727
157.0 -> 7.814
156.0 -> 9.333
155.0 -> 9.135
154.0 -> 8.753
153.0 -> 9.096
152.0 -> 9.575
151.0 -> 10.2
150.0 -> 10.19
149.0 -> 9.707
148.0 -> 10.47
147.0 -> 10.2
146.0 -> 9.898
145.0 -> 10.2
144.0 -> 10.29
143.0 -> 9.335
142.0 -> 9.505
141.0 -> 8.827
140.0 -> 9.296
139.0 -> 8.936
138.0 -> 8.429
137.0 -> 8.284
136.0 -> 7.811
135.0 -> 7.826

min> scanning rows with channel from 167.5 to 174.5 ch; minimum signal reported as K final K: 2.282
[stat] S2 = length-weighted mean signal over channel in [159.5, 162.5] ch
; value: 6.89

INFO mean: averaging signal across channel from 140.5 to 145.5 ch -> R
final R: 9.63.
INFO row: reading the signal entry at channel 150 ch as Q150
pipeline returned 10.19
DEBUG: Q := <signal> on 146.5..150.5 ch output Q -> 10.1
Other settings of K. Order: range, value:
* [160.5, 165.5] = 4.909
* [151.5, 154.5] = 8.753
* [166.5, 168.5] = 3.71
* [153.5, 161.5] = 6.867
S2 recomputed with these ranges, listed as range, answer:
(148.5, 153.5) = 9.75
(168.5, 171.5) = 2.91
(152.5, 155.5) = 8.99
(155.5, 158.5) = 8.29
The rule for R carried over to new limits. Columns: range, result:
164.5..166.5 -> 4.69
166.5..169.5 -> 3.53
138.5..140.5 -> 9.12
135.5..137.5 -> 8.05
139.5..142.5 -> 9.21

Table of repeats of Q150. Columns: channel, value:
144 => 10.29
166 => 4.48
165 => 4.909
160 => 7.101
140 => 9.296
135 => 7.826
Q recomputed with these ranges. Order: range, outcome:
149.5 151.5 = 10.2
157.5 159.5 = 7.36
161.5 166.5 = 5.31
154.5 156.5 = 9.23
